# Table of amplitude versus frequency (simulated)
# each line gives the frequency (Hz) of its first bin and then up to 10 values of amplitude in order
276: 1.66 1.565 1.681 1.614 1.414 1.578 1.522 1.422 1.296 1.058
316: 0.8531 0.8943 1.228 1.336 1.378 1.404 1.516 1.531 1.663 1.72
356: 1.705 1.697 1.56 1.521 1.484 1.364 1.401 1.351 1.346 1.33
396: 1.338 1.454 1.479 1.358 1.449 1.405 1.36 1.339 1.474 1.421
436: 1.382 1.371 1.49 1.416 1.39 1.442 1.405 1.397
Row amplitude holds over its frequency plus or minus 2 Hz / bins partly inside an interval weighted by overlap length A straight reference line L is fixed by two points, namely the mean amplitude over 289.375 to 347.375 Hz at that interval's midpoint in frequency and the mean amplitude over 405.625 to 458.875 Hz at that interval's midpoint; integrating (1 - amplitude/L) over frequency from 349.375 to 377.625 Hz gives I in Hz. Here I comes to -4.7 Hz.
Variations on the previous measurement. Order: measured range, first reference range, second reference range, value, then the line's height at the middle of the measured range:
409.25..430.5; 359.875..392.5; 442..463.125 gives 0.4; 1.43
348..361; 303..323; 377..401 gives -4.8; 1.24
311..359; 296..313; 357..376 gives 3.1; 1.46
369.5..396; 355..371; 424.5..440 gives 2.9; 1.55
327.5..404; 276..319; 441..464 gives -3.9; 1.41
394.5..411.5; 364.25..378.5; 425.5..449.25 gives 0.4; 1.45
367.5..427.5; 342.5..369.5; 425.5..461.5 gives 5.2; 1.53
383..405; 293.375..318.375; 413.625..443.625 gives -0.2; 1.37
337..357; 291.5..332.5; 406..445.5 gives -4.7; 1.31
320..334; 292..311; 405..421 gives 1.7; 1.42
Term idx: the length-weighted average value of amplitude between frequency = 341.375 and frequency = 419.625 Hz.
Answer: 1.48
